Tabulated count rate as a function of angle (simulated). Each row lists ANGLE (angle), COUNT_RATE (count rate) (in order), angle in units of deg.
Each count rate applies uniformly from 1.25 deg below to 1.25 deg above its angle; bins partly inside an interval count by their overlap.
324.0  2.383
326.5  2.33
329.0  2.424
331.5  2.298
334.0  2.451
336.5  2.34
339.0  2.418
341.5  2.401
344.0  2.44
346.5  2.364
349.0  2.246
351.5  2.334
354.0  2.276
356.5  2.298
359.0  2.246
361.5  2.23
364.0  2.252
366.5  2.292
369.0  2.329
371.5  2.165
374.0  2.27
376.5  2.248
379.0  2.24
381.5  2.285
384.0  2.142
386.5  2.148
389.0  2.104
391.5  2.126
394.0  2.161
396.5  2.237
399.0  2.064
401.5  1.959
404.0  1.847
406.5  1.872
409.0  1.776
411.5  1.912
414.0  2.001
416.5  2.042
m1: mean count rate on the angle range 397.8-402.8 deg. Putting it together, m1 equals 2.01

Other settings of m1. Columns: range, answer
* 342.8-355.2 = 2.33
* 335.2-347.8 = 2.39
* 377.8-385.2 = 2.22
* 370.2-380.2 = 2.23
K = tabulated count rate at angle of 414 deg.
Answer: 2.001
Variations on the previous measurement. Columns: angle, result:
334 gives 2.451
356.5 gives 2.298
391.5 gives 2.126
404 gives 1.847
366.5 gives 2.292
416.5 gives 2.042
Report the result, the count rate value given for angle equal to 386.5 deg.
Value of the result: 2.148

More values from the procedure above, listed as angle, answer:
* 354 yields 2.276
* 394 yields 2.161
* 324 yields 2.383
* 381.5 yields 2.285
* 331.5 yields 2.298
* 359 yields 2.246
